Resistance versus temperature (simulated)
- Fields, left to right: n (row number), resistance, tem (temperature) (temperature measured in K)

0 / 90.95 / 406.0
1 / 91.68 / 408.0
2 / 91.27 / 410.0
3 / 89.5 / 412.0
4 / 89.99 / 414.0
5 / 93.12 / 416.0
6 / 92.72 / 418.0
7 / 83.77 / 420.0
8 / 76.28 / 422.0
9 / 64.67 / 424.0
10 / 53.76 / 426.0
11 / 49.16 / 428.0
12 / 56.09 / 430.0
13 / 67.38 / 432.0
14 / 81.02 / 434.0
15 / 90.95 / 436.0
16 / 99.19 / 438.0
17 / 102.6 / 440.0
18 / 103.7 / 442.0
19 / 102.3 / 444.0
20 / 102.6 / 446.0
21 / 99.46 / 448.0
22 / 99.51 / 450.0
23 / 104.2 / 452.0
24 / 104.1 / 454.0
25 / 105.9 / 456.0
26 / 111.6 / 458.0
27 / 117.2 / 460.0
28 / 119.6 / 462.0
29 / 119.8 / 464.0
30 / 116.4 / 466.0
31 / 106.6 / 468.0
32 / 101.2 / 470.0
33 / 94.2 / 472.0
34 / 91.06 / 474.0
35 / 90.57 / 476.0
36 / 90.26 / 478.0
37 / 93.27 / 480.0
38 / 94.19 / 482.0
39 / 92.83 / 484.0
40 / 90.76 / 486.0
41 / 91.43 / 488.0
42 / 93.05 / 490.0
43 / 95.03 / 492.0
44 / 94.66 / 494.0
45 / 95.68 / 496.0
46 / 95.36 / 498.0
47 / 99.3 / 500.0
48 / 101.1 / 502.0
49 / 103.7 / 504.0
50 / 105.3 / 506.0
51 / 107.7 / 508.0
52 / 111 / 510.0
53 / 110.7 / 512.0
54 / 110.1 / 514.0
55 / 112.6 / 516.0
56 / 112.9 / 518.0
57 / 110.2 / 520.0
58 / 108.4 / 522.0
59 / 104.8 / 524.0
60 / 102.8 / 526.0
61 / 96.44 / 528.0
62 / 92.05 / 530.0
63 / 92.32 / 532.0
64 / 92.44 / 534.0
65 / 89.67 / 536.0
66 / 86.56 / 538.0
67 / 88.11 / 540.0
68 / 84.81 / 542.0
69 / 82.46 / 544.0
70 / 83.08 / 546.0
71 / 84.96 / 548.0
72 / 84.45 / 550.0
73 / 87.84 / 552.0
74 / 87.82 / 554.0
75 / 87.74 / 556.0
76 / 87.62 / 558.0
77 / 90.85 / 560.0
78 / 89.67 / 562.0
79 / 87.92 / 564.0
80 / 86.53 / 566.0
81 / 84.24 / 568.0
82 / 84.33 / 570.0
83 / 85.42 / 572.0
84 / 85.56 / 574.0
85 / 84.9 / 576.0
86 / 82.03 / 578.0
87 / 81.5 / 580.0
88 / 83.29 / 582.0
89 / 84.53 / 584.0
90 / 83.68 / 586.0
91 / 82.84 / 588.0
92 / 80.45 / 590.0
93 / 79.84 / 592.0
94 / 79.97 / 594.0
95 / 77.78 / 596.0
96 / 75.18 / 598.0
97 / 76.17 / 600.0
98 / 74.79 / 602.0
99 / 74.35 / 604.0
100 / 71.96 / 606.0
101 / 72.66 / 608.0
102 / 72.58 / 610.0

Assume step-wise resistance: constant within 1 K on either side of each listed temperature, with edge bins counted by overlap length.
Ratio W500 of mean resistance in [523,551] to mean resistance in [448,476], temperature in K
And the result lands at 0.85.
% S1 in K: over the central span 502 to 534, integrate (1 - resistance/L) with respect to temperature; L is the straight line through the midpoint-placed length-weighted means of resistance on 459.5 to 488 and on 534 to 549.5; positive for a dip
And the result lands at -4.8 K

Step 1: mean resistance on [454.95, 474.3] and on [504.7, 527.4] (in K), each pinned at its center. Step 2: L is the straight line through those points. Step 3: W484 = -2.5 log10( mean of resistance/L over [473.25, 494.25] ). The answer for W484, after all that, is 0.18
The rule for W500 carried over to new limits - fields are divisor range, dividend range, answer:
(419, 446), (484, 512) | 1.23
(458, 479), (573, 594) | 0.79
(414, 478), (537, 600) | 0.90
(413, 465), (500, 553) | 1.07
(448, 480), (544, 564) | 0.83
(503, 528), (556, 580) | 0.80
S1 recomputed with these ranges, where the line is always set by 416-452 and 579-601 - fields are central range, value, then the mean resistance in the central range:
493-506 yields -2.50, 98.8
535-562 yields -1.70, 86.7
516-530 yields -3.94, 105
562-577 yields -0.89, 85.8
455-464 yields -3.25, 114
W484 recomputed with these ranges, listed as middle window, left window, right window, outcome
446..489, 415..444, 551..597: -0.24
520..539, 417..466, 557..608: -0.13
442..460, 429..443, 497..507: -0.17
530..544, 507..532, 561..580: 0.12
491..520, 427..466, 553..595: -0.14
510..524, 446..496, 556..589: -0.18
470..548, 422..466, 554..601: -0.10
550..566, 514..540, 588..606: 0.02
